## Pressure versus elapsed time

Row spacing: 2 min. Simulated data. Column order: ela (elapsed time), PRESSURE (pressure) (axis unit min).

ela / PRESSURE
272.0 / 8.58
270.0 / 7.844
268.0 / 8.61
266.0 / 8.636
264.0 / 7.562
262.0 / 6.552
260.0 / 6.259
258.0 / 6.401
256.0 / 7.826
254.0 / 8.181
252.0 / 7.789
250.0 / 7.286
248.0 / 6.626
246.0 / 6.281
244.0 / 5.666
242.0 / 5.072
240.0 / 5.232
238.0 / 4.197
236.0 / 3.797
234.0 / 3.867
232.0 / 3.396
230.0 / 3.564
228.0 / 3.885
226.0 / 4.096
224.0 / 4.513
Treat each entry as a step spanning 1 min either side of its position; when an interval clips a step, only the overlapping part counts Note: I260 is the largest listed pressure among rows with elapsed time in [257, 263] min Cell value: 6.552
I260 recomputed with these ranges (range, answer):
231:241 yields 5.232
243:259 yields 8.181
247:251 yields 7.286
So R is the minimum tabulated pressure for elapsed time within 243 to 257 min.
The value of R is 5.666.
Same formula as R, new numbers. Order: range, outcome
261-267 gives 6.552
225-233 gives 3.396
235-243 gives 3.797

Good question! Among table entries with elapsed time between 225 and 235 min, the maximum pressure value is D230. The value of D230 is 4.096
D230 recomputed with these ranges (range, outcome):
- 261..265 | 7.562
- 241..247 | 6.281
